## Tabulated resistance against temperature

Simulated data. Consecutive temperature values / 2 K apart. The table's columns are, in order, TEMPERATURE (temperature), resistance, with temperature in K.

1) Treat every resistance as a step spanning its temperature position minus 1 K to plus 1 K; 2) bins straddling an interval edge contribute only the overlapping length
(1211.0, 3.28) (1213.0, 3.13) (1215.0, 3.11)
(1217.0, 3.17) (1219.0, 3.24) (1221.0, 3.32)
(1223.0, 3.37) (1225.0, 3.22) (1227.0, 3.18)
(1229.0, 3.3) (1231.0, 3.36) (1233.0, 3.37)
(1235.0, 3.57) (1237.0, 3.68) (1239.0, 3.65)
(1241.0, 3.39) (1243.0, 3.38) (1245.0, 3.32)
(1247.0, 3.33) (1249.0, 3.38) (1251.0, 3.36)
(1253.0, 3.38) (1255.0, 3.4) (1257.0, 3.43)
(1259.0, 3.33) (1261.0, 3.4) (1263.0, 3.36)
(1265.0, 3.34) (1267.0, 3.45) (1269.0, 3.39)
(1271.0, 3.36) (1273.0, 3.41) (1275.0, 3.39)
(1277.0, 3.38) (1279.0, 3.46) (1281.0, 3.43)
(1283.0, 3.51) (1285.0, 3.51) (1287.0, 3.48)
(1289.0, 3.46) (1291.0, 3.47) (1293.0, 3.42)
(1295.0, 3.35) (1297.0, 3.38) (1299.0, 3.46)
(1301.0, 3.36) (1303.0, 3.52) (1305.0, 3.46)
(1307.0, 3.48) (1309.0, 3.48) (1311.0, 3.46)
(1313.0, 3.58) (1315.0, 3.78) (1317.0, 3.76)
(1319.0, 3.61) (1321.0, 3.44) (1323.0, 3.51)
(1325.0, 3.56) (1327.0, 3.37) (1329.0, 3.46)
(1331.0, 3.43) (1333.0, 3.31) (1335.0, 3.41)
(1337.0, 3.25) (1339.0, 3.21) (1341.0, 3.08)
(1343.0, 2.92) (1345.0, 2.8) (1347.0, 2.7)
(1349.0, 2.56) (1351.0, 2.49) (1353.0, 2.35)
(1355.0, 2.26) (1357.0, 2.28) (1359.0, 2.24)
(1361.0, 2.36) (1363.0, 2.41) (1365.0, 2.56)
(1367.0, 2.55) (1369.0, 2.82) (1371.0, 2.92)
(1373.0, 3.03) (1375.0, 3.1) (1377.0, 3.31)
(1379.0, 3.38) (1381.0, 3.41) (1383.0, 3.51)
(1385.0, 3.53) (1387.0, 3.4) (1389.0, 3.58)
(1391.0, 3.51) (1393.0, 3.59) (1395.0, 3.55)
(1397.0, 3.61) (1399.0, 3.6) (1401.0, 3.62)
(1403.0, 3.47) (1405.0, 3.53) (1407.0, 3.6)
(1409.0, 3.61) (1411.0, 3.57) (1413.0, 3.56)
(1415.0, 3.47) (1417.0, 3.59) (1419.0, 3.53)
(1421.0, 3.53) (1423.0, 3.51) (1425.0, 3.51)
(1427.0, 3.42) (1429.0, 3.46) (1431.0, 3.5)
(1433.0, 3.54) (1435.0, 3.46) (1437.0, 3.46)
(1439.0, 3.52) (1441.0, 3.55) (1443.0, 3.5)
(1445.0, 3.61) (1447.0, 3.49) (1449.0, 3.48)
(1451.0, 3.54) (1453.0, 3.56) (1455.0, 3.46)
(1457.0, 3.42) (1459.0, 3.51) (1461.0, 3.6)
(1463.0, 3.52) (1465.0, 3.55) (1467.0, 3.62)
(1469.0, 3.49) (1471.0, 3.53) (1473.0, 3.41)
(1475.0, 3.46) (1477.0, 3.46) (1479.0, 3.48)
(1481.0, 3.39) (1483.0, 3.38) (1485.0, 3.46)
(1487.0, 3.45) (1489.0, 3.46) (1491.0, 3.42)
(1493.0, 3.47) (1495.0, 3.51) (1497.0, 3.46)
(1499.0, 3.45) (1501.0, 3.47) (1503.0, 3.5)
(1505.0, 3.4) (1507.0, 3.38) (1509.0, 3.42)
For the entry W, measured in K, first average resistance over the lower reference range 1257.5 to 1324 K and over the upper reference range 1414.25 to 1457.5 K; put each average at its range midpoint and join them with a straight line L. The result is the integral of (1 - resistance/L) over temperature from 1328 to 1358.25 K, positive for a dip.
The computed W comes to 5.1 K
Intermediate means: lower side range 3.46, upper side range 3.51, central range 2.9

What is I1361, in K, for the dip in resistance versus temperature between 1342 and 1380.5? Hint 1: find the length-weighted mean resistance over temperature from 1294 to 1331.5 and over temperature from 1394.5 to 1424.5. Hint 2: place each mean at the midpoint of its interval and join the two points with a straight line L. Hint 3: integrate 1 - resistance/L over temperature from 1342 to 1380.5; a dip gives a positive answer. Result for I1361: 9.1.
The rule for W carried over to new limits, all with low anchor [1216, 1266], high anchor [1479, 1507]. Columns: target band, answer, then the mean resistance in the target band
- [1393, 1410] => -0.78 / 3.57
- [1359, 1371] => 3.03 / 2.55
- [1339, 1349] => 1.54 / 2.88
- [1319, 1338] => -0.17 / 3.43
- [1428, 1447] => -0.45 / 3.51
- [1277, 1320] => -1.35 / 3.49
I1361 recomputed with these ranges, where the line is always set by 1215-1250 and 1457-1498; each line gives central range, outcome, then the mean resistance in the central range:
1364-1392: 2.0 K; 3.19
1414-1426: -0.2 K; 3.52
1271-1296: -0.4 K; 3.44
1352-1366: 4.4 K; 2.35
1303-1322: -0.9 K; 3.56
